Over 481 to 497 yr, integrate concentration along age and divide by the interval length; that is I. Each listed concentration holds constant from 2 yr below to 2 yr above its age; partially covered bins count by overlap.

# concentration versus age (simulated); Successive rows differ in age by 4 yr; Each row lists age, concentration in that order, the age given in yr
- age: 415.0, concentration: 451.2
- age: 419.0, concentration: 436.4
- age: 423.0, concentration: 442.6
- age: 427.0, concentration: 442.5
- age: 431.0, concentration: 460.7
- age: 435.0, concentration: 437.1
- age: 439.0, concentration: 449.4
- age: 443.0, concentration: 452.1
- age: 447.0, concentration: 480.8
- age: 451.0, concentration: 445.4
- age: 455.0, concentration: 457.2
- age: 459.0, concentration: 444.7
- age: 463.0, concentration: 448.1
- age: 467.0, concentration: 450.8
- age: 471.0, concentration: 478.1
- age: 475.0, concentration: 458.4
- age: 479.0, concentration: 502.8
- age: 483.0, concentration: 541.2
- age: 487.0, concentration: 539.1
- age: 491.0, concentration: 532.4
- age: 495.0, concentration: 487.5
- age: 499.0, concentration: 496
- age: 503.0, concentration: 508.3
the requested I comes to 525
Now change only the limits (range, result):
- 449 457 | 451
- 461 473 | 459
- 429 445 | 450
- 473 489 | 510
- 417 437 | 444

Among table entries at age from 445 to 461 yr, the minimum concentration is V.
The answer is 444.7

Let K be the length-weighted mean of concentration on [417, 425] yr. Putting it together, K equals 440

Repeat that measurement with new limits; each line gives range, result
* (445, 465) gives 455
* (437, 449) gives 461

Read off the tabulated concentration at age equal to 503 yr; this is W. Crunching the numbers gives 508.3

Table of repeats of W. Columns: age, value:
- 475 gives 458.4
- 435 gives 437.1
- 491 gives 532.4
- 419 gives 436.4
